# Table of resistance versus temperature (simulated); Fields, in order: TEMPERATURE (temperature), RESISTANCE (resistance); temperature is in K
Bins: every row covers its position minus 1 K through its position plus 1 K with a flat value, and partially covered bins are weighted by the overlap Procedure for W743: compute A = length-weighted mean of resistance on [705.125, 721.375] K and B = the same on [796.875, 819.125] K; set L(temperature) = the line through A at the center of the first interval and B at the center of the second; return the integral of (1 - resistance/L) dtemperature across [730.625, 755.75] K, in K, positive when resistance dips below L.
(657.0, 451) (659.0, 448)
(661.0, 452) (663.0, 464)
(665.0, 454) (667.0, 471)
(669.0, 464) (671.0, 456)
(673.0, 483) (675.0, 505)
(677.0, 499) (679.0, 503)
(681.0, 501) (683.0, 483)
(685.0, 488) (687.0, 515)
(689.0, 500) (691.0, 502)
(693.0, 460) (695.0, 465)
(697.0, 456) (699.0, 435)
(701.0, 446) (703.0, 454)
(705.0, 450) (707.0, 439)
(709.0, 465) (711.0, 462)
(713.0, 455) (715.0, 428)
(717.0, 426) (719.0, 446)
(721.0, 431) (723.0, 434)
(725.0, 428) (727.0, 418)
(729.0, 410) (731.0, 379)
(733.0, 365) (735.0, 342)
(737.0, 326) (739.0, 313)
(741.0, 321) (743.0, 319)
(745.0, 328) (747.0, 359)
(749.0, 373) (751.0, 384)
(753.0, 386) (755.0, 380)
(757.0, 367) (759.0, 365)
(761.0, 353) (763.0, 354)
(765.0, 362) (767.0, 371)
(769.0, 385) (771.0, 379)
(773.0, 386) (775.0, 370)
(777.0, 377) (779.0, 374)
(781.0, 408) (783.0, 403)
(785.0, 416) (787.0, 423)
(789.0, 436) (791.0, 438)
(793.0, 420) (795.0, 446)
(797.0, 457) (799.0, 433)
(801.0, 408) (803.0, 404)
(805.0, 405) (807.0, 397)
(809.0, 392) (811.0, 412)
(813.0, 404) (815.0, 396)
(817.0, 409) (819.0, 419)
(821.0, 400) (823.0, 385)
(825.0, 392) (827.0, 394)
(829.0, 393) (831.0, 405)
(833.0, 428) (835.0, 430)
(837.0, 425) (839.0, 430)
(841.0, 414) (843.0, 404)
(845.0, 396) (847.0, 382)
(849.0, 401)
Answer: 4.8 K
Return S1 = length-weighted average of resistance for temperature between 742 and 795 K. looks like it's 383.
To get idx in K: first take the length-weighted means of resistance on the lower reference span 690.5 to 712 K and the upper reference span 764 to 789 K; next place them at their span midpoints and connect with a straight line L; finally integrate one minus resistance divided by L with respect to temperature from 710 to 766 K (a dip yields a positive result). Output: 5.5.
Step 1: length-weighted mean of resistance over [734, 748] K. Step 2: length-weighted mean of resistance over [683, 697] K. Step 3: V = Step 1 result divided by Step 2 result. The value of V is 0.7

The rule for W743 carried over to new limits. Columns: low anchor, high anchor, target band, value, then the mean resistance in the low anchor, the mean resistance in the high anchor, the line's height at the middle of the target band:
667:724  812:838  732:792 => 8.6 K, 466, 406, 435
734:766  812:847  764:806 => -3.2 K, 352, 407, 376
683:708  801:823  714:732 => 1.2 K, 468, 403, 453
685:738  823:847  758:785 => 2.9 K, 437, 408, 423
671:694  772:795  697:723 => 1.4 K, 493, 406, 469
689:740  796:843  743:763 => 2.7 K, 427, 410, 421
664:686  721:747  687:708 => -1.2 K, 482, 368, 439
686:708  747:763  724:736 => 0.6 K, 466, 371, 412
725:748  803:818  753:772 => 0.1 K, 356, 402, 372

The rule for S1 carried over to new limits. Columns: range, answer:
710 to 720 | 443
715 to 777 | 376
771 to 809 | 410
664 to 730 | 462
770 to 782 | 382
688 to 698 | 477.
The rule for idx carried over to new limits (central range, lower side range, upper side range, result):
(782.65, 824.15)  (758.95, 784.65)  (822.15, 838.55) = -2.2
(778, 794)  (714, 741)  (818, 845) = -0.5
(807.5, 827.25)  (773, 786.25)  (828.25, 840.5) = 0.5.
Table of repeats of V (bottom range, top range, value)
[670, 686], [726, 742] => 0.73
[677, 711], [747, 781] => 0.79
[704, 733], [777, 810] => 0.96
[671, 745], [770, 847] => 0.93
